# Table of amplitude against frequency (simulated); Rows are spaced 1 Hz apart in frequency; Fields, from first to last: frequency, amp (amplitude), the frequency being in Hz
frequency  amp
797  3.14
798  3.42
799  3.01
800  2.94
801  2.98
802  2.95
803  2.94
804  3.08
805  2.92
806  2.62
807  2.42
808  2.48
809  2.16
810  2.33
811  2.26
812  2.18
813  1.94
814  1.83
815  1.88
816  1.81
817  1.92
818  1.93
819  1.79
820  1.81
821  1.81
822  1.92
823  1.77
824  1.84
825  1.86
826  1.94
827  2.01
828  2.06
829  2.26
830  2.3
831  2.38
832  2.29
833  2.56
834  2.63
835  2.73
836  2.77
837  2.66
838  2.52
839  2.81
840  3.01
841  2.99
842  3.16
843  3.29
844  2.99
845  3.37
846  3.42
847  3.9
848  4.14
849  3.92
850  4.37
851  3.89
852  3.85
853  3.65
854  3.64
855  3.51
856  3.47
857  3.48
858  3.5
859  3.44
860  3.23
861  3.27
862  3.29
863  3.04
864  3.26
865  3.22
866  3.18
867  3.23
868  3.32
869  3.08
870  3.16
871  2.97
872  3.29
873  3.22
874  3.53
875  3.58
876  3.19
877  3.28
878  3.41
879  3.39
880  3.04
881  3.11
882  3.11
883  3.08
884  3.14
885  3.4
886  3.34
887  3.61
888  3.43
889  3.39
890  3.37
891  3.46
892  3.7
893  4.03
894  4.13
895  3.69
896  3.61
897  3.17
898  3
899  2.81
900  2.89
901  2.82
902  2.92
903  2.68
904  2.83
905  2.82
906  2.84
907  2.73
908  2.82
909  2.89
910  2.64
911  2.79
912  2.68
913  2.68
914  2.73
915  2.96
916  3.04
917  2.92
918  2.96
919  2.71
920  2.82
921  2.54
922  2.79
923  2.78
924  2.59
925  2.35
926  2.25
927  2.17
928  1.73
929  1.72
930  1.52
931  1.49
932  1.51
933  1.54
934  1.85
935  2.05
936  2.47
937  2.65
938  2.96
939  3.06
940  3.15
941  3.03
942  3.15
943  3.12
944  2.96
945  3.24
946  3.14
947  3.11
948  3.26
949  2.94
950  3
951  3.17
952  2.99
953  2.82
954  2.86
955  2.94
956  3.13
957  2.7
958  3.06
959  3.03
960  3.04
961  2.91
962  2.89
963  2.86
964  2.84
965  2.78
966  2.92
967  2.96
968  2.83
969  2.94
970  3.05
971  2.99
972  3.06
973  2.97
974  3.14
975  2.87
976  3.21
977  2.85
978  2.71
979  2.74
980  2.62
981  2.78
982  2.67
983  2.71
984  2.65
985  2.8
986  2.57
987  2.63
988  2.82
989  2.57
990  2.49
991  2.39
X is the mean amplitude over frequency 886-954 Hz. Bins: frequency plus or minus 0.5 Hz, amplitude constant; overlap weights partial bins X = 2.83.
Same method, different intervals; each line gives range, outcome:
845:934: 3.08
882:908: 3.23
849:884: 3.37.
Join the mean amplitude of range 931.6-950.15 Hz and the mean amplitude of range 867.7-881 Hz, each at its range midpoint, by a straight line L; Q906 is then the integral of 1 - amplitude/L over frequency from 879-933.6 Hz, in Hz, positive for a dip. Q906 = 3.2 Hz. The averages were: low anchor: 3.26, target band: 2.85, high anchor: 2.75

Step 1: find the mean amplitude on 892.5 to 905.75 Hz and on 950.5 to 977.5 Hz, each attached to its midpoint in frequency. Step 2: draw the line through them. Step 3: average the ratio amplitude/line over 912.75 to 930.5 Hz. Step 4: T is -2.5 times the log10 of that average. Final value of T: 0.23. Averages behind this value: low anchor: 3.18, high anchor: 2.96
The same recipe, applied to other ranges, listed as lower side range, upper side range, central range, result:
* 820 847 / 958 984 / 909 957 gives 0.05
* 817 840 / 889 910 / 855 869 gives -0.24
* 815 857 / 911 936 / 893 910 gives -0.24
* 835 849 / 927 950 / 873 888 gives -0.14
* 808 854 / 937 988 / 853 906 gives -0.20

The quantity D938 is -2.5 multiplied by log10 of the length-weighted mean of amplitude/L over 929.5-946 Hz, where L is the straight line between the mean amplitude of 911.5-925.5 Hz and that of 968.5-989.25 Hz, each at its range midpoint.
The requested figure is 0.11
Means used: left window 2.75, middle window 2.5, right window 2.83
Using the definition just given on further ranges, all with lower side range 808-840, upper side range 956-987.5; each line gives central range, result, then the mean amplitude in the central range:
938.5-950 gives -0.13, 3.1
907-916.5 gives -0.09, 2.8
